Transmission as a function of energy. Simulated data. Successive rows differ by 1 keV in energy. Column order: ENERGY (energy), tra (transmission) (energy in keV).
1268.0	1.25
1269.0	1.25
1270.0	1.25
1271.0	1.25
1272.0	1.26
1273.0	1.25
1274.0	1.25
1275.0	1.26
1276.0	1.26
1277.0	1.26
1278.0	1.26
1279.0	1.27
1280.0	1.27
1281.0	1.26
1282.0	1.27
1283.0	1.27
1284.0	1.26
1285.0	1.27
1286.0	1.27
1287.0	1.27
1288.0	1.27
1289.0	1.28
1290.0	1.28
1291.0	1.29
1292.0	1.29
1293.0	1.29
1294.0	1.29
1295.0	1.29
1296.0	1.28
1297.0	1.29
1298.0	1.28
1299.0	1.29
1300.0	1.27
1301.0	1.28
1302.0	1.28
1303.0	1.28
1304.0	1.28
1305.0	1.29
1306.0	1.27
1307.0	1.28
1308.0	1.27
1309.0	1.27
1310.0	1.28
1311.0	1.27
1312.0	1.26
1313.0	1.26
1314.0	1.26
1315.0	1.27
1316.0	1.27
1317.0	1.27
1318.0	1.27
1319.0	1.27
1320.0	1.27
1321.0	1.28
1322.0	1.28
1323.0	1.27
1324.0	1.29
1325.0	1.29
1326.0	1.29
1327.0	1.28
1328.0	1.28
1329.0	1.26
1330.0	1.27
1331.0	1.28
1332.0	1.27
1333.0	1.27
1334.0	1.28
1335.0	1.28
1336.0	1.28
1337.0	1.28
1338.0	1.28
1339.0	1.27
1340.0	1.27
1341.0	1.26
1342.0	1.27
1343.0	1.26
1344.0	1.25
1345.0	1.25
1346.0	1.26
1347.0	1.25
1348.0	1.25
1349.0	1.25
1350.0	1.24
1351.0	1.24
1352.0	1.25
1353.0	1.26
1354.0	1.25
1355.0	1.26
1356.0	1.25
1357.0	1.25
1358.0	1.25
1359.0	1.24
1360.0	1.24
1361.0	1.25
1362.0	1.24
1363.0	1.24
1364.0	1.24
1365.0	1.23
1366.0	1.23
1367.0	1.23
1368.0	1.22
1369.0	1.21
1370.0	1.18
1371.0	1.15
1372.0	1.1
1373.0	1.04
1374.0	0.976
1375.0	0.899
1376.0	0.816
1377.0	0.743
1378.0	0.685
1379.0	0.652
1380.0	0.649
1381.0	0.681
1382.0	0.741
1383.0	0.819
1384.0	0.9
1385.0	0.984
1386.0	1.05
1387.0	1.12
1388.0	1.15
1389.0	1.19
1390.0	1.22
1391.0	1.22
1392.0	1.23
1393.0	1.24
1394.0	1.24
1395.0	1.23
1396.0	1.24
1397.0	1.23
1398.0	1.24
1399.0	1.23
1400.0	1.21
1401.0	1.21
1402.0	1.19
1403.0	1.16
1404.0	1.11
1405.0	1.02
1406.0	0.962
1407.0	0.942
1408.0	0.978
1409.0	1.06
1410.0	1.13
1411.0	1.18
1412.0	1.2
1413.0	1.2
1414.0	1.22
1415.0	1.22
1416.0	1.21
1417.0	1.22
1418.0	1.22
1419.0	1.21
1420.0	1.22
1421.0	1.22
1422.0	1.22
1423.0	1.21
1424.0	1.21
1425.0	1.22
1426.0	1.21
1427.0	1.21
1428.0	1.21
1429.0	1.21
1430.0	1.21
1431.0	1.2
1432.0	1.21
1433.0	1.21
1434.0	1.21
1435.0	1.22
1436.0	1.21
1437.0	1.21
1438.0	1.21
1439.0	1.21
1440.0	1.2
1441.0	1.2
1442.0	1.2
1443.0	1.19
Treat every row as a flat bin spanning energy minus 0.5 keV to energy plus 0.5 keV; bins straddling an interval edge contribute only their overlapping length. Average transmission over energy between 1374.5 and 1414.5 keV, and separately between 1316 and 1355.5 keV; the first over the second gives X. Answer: 0.83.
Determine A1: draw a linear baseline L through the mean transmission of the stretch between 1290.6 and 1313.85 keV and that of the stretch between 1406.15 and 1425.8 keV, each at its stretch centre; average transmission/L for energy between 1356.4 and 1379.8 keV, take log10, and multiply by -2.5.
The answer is 0.11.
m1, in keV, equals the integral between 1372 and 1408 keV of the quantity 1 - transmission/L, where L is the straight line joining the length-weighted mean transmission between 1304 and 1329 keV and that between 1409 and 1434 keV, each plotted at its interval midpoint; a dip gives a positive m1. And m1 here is 5.6 keV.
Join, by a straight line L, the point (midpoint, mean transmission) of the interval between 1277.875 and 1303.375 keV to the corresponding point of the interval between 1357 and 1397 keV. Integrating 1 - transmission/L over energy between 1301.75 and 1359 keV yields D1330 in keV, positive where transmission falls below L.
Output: -4.0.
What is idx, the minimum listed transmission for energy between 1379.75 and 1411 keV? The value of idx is 0.649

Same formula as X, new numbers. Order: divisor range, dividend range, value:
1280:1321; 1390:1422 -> 0.92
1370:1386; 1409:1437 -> 1.38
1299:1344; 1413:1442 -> 0.95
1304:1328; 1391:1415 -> 0.91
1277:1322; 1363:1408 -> 0.84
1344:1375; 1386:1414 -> 0.96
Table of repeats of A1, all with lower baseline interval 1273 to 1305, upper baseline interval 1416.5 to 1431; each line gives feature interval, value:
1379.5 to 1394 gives 0.202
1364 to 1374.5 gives 0.070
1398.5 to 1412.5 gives 0.101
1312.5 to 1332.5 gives -0.013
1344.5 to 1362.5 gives -0.003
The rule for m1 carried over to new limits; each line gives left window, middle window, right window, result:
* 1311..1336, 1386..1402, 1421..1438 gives 0.3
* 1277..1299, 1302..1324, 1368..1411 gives -0.9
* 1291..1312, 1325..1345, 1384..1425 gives -0.5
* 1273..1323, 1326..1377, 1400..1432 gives 0.3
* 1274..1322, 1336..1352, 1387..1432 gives -0.3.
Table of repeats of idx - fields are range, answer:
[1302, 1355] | 1.24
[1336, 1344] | 1.25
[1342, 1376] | 0.816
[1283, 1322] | 1.26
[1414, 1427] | 1.21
